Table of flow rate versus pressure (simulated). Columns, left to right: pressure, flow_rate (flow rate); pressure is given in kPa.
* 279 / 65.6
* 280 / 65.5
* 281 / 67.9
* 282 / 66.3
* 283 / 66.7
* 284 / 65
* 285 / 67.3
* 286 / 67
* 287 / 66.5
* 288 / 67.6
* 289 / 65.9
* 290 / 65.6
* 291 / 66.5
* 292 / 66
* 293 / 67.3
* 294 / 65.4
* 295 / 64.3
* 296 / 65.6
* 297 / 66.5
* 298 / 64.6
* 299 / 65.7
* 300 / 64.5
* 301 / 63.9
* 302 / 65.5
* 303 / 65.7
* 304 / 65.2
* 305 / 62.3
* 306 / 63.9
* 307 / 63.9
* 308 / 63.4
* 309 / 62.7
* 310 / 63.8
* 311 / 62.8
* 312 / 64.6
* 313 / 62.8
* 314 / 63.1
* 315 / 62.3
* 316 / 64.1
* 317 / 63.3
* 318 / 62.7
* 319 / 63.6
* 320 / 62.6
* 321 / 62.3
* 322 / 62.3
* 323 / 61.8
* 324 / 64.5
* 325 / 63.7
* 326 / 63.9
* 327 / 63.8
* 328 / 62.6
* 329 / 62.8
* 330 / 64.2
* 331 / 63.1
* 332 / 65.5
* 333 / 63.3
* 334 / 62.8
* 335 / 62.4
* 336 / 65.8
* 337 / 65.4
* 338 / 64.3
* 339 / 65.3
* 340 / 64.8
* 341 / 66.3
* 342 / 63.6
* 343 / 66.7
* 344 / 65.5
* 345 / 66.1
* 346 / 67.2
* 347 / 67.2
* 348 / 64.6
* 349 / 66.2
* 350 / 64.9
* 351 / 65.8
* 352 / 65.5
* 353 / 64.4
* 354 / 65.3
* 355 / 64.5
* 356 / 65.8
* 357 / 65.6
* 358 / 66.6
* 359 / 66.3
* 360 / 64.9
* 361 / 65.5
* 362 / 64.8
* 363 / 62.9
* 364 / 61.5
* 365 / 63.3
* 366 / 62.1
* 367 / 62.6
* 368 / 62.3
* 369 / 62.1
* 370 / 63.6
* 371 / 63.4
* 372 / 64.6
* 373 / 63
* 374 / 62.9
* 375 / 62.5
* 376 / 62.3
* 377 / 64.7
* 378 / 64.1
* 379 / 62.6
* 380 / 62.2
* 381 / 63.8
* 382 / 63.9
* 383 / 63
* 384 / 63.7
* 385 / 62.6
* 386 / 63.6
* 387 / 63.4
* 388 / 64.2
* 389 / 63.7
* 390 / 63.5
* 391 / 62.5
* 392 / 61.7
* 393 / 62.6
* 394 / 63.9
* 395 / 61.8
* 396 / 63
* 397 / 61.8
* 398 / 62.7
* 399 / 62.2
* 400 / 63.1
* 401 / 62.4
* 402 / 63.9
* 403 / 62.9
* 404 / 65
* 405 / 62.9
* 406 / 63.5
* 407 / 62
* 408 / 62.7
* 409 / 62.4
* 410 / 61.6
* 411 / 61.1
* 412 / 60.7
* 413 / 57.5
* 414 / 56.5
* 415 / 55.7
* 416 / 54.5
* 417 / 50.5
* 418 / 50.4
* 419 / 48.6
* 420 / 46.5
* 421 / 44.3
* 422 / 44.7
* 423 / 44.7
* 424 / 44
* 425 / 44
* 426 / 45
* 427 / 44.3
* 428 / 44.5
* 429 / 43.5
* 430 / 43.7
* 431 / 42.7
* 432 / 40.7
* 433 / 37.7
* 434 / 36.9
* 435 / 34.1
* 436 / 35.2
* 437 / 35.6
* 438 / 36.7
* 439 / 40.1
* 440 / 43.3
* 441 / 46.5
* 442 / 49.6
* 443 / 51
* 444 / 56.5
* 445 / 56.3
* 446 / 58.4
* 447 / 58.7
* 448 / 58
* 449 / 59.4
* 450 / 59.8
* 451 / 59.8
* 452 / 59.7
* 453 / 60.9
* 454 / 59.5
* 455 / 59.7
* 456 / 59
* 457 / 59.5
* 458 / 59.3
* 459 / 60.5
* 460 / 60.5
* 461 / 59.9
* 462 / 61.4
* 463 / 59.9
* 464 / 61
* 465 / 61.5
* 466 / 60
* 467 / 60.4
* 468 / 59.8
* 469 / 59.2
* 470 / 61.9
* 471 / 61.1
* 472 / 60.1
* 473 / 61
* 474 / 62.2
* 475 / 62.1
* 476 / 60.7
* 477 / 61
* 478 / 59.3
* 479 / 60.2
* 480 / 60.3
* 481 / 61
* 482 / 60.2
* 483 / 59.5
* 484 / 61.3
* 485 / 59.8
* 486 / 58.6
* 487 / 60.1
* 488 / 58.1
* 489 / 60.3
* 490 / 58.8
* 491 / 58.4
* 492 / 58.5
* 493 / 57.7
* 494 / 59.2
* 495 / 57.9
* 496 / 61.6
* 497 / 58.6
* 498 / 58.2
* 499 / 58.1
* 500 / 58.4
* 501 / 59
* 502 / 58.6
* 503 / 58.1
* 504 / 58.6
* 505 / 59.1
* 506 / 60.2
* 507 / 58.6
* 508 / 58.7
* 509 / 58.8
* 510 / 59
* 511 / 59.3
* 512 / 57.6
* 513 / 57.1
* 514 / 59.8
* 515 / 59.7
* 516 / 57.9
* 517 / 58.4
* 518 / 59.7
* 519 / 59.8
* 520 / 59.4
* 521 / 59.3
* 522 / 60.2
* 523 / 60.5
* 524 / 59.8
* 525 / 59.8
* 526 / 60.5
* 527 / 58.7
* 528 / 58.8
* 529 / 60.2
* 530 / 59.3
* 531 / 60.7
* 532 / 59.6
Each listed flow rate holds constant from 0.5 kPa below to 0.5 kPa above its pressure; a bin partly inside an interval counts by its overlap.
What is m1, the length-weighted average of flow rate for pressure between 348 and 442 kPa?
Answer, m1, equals 57.6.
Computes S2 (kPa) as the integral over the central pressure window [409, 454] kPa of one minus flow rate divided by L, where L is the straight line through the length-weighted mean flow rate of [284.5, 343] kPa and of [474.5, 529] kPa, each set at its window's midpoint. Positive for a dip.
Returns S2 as 8.7 kPa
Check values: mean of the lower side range 64.4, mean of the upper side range 59.3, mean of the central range 49.4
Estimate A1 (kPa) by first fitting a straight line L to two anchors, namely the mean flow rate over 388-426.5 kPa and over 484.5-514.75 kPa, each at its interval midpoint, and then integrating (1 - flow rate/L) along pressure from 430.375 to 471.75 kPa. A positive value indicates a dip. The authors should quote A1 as 3.2 kPa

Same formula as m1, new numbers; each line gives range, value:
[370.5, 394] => 63.3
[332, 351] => 65.2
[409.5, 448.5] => 47.8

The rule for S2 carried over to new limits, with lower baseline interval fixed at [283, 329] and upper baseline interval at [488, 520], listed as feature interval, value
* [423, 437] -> 4.5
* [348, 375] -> -0.6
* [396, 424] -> 1.9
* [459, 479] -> -0.3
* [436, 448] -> 2.4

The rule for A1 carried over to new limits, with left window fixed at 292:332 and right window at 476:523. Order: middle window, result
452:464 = 0.0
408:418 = 0.6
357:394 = -0.7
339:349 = -0.4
